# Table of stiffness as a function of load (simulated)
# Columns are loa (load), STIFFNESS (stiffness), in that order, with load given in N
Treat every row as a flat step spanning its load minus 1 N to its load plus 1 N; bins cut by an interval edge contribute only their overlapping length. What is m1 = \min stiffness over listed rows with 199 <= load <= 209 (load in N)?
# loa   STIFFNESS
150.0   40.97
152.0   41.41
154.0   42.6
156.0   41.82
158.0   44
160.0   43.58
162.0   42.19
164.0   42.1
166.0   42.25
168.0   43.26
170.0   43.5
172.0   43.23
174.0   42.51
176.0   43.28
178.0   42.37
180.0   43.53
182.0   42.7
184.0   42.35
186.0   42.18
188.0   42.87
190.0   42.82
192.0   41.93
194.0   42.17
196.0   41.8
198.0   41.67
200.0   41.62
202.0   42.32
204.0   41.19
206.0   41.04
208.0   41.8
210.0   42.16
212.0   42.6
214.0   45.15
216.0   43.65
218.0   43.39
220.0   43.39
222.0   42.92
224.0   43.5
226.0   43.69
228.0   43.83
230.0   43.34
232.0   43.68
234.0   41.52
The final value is 41.04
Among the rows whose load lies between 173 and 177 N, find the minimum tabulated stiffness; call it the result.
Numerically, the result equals 42.51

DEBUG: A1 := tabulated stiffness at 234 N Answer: 41.52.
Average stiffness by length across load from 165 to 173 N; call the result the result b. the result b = 43.1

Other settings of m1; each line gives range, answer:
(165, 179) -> 42.25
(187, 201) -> 41.62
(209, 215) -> 42.16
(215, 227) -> 42.92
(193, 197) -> 41.8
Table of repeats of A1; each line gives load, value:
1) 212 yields 42.6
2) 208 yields 41.8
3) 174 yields 42.51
